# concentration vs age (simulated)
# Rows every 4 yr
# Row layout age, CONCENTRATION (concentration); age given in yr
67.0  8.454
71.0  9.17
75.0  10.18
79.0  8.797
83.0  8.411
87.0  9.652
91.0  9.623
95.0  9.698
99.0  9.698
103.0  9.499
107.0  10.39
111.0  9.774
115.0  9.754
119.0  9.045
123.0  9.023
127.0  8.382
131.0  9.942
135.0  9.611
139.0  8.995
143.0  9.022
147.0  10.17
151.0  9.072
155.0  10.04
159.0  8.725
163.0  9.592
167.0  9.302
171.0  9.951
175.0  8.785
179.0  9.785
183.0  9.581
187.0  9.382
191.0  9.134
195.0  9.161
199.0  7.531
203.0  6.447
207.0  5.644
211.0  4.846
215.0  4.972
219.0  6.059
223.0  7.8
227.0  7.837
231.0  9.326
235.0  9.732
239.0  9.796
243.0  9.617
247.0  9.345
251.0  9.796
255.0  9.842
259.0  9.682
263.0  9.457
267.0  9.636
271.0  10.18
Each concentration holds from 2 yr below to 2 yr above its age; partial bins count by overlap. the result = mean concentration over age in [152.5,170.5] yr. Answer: 9.45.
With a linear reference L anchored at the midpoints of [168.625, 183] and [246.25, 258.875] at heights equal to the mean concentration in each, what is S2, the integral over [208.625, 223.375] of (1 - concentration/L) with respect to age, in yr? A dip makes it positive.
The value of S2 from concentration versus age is 6.0 yr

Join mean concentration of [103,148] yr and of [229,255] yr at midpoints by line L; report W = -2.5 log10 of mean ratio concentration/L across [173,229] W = 0.24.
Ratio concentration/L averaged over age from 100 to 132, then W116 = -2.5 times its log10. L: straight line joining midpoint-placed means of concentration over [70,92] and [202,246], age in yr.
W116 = -0.07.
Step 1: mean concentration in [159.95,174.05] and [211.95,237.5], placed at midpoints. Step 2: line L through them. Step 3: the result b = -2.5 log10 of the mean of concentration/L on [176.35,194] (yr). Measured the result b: -0.07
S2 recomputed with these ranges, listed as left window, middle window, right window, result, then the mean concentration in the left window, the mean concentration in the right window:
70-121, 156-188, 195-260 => -2.8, 9.52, 8.03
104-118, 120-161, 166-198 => 1.5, 9.87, 9.33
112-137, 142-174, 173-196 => -0.6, 9.31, 9.31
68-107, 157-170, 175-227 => -1.7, 9.44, 7.59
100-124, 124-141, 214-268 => 0.5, 9.61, 8.83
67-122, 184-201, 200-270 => -0.5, 9.47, 8.24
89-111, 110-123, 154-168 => 0.3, 9.78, 9.38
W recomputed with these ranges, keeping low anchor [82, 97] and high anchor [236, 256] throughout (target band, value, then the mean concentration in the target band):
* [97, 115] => -0.044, 9.83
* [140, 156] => 0.000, 9.51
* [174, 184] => 0.016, 9.42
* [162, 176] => 0.012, 9.44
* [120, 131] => 0.060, 8.96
